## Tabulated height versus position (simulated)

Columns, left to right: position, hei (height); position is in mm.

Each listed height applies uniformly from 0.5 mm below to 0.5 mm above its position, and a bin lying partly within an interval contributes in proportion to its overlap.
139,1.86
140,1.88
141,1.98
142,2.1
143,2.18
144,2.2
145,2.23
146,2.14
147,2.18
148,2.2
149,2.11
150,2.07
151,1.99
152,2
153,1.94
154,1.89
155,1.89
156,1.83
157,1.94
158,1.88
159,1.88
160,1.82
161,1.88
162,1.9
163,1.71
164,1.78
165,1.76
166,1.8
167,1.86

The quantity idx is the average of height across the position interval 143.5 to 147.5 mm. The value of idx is 2.19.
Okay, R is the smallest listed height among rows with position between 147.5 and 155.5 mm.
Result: 1.89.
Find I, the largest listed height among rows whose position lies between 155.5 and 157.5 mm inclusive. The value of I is 1.94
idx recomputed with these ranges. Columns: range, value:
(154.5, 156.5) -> 1.86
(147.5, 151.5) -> 2.09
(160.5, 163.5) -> 1.83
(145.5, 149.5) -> 2.16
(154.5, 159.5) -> 1.88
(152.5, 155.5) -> 1.91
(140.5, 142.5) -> 2.04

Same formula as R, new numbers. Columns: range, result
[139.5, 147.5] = 1.88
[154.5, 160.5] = 1.82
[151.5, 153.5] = 1.94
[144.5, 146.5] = 2.14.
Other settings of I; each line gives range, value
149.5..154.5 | 2.07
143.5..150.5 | 2.23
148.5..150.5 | 2.11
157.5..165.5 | 1.9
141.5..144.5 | 2.2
